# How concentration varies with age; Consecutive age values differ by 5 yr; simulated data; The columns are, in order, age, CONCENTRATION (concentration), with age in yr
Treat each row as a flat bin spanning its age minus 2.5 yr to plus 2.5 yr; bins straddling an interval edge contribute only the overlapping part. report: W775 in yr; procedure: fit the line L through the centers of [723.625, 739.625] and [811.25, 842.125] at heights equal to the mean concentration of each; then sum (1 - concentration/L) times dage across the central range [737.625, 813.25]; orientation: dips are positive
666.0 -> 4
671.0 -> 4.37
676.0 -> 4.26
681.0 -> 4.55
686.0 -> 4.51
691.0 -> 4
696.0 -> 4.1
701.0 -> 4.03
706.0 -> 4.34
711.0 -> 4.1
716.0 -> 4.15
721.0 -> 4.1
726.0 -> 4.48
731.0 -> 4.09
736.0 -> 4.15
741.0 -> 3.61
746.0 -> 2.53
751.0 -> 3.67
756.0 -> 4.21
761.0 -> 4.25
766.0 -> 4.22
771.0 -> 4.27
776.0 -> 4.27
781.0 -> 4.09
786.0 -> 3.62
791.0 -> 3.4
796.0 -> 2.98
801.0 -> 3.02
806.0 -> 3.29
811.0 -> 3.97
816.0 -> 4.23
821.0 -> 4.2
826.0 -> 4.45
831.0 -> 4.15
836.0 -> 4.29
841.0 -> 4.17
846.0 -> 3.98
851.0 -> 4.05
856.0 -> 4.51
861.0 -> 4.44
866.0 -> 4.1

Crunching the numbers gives 9.2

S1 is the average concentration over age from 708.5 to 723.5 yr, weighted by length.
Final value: 4.12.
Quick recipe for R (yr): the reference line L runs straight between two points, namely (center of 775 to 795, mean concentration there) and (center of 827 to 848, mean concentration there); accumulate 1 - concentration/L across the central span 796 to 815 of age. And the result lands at 2.4 yr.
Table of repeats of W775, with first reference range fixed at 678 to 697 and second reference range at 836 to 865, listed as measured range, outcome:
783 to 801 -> 4.0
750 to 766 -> 0.6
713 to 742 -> 1.1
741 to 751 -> 2.8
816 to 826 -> -0.1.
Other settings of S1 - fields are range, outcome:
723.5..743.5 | 4.08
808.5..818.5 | 4.1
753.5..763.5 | 4.23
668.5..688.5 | 4.42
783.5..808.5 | 3.26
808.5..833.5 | 4.2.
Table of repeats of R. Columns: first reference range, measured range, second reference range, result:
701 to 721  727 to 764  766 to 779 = 3.45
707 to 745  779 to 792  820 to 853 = 1.25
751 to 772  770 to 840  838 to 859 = 5.12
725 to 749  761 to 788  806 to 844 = -1.49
